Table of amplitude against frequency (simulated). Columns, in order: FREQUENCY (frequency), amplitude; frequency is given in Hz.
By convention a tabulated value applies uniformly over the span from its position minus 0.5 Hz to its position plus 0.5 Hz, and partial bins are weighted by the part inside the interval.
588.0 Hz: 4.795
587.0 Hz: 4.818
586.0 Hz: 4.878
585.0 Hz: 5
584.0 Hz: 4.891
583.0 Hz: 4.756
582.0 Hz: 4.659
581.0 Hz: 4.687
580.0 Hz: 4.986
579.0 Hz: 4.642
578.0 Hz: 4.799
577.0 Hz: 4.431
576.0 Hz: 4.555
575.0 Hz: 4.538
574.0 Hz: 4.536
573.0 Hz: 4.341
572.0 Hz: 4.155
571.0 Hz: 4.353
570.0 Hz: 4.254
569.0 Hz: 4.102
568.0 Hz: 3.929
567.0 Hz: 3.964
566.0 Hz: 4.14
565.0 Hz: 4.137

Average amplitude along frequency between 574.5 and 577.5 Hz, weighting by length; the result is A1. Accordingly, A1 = 4.51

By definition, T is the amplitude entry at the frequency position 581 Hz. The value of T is 4.687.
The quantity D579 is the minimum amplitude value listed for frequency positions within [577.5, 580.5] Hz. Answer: 4.642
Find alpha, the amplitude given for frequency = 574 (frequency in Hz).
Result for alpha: 4.536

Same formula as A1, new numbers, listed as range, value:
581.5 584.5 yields 4.77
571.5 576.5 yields 4.42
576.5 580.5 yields 4.71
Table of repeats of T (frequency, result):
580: 4.986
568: 3.929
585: 5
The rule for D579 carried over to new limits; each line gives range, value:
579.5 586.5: 4.659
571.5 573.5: 4.155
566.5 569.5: 3.929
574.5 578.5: 4.431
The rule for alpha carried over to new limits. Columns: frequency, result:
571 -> 4.353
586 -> 4.878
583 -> 4.756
